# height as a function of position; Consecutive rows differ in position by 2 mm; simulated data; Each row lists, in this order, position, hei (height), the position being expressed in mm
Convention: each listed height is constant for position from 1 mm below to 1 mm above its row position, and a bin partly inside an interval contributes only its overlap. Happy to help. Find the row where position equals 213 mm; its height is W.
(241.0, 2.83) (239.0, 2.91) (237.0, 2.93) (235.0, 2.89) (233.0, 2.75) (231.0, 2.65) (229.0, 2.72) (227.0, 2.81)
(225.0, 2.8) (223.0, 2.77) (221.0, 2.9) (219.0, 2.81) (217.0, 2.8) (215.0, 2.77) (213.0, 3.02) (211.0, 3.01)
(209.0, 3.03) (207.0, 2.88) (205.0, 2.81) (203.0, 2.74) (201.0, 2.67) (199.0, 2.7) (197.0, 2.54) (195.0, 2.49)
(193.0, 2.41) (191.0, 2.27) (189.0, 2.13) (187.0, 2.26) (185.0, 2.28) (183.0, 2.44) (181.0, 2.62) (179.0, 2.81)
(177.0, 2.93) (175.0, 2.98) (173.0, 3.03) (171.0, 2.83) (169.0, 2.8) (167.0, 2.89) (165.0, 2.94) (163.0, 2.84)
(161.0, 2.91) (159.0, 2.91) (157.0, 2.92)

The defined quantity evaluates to 3.02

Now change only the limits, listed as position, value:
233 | 2.75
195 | 2.49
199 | 2.7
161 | 2.91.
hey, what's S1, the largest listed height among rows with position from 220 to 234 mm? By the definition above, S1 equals 2.9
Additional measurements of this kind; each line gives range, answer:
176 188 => 2.93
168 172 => 2.83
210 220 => 3.02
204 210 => 3.03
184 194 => 2.41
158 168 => 2.94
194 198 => 2.54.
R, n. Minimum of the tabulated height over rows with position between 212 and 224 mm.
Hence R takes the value 2.77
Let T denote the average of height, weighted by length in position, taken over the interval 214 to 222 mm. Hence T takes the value 2.82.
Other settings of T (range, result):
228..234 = 2.71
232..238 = 2.86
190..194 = 2.34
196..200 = 2.62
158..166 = 2.9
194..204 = 2.63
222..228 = 2.79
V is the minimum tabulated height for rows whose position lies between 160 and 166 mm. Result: 2.84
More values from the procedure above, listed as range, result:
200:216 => 2.67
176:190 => 2.13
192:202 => 2.41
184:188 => 2.26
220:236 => 2.65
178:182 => 2.62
